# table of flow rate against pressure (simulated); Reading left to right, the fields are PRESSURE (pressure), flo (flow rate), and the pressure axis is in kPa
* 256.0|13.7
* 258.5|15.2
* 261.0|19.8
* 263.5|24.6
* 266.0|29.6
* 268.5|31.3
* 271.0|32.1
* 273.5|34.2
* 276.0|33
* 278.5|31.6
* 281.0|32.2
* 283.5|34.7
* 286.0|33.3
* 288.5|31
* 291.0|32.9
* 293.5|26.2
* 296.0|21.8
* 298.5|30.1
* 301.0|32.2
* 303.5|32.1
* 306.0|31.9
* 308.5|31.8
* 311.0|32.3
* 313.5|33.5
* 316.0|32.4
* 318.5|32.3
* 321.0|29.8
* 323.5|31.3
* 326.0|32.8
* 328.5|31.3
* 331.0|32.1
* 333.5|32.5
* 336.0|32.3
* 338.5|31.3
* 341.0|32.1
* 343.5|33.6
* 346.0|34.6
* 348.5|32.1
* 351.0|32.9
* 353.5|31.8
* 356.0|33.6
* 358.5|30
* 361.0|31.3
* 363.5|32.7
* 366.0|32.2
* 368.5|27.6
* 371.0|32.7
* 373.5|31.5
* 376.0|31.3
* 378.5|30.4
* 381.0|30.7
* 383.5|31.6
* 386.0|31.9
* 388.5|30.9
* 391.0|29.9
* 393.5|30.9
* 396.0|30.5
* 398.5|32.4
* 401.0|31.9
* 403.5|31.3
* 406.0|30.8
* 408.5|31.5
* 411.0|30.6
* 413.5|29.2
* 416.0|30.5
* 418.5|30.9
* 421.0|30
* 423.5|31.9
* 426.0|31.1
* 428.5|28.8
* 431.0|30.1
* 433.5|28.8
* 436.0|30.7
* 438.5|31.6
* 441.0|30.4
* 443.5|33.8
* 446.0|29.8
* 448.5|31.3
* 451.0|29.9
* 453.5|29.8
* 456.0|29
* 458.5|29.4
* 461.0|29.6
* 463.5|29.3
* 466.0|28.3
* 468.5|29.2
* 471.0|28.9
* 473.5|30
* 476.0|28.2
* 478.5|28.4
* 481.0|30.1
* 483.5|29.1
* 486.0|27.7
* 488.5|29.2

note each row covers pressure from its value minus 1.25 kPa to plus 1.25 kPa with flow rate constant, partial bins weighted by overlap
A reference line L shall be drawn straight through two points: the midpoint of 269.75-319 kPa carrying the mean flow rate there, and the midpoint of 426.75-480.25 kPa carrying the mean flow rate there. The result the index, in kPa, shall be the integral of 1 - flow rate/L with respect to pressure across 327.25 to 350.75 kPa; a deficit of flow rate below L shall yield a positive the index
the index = -1.0 kPa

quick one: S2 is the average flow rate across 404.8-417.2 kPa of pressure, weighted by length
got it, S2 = 30.5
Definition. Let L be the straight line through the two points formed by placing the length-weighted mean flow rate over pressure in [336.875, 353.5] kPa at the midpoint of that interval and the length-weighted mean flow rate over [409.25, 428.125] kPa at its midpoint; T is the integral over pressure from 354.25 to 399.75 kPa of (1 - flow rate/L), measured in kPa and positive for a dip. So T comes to 0.7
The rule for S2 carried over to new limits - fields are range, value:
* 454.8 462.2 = 29.3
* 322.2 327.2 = 32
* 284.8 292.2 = 32.4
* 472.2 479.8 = 28.9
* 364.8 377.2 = 31.1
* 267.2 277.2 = 32.6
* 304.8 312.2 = 32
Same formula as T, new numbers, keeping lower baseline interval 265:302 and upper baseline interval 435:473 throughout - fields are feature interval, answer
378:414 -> -0.72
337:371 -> -1.50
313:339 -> -0.94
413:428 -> -0.16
